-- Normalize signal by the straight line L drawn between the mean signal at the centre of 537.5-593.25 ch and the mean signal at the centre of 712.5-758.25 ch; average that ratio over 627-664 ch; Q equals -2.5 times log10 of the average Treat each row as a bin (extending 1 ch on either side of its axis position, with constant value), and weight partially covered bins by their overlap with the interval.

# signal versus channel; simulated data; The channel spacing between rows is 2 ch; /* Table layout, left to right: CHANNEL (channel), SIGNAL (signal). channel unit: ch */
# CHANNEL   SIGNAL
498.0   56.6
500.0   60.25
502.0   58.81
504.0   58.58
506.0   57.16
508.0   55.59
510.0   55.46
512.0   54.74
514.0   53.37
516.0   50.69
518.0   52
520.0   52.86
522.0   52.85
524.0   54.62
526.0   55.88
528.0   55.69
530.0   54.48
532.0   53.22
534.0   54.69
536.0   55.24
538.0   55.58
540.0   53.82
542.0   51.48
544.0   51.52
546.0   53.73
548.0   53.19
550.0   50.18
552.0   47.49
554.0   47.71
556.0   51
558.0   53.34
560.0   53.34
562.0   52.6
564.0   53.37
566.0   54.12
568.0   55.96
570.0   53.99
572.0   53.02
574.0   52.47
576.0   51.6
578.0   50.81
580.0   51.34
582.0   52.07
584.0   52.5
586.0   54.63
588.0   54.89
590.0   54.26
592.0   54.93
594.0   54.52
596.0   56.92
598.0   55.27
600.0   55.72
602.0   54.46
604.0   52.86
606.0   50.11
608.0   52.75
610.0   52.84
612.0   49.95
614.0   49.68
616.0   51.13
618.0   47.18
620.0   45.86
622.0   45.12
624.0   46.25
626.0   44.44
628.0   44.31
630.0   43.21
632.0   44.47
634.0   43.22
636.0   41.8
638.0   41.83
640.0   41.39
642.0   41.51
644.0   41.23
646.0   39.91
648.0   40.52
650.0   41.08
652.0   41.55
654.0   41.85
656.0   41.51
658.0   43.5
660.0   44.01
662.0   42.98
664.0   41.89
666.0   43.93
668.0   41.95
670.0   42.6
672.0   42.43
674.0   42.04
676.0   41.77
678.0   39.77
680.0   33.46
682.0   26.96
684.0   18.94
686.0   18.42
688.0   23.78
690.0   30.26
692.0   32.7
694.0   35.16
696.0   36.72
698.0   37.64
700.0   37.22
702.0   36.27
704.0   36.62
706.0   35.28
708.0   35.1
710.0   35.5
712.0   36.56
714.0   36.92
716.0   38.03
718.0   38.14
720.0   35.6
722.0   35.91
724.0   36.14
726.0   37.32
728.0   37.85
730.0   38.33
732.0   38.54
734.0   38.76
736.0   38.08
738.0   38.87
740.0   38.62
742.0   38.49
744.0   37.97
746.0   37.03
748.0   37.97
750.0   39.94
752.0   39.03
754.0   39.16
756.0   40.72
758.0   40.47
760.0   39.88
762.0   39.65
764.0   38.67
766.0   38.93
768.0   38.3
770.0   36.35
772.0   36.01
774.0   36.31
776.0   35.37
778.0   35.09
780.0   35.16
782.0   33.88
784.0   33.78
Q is 0.09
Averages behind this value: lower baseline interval 52.7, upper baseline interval 38.1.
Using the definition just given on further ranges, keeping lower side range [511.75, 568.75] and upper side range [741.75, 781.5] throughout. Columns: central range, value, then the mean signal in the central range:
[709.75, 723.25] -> 0.12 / 36.7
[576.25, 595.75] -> -0.07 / 53.4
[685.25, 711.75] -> 0.25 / 33.4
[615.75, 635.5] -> 0.05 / 45.2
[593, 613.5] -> -0.10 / 53.4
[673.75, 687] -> 0.37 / 31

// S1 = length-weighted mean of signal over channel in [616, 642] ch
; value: 44.3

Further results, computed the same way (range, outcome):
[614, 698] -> 39.9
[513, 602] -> 53.3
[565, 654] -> 49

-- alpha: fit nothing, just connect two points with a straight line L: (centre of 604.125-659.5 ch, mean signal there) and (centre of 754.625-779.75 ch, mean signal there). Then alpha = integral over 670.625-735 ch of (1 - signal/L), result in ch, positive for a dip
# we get 9.4 ch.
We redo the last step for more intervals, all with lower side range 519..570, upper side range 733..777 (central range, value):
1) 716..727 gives 1.08 ch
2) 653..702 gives 8.02 ch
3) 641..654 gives 1.38 ch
